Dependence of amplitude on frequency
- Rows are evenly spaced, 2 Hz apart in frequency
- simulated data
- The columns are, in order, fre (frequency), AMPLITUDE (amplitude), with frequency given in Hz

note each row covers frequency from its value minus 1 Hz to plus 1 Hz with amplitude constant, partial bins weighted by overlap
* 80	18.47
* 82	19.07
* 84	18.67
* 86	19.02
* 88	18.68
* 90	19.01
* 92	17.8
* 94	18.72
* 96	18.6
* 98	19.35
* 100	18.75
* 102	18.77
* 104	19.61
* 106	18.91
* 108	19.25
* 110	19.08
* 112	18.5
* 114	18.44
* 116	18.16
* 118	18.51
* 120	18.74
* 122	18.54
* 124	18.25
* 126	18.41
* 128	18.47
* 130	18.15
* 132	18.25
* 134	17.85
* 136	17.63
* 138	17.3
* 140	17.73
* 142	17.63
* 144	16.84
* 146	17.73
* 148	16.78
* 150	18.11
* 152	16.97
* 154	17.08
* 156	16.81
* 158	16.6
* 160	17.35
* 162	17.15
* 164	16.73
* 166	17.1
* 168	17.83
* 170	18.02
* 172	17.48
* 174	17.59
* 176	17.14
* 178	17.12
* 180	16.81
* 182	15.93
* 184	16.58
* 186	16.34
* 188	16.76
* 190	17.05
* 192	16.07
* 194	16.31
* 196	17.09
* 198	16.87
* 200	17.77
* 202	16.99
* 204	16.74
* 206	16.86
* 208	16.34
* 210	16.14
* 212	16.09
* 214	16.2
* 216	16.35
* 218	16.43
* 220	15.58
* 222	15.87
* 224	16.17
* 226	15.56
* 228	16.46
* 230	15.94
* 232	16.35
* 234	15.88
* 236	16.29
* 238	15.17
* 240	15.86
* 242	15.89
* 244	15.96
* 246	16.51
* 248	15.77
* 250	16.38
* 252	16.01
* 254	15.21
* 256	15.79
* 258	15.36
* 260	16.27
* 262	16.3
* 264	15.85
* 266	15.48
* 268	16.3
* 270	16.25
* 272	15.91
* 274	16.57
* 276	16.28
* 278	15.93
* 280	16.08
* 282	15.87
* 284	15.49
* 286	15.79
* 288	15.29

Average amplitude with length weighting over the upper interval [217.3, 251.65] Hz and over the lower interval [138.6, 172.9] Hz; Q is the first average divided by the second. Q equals 0.93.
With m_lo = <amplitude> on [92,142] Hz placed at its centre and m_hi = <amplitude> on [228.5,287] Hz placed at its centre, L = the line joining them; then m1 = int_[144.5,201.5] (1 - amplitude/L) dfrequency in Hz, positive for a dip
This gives 1.40 Hz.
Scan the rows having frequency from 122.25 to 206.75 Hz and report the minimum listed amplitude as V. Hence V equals 15.93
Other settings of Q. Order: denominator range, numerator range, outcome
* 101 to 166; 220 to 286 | 0.89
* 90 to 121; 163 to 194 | 0.90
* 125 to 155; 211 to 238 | 0.91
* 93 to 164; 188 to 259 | 0.90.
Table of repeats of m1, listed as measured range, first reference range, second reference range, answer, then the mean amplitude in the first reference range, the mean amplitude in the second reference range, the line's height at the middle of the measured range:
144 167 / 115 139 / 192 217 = 0.6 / 18.2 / 16.6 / 17.6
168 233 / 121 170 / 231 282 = 0.7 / 17.6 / 16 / 16.8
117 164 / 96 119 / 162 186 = 0.8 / 18.8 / 17.1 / 18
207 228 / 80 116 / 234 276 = 0.7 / 18.8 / 16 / 16.6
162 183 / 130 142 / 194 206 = 0.2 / 17.8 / 17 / 17.3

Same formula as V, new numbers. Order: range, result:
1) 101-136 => 17.63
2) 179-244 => 15.17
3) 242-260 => 15.21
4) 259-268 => 15.48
